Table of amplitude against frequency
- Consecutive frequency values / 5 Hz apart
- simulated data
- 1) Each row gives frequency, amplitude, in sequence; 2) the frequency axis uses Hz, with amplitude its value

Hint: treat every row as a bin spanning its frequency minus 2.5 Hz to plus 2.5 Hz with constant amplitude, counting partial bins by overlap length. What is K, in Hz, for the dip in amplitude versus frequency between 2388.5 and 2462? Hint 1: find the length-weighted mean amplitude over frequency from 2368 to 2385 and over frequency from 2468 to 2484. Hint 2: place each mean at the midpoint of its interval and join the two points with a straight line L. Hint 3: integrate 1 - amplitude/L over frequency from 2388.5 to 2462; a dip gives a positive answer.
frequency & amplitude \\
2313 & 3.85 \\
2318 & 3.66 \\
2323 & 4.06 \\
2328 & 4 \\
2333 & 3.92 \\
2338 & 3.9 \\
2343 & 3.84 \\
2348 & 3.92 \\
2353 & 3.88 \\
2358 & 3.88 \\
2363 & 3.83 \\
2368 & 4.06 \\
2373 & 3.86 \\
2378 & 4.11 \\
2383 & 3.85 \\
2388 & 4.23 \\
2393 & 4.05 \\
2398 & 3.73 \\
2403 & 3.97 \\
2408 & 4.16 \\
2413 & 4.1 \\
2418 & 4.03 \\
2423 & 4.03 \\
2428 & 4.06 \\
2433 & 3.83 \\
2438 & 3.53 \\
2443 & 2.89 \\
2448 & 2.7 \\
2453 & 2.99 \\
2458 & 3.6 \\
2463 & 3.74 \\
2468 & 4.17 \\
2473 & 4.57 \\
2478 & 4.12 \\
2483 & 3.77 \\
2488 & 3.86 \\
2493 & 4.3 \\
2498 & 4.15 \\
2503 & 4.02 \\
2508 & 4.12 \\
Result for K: 6.5 Hz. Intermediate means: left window 3.96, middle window 3.71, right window 4.19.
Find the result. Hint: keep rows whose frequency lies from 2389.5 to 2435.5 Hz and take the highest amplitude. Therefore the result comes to 4.16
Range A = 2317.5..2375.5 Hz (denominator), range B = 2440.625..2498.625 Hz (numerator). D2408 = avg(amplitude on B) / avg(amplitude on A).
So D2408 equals 0.95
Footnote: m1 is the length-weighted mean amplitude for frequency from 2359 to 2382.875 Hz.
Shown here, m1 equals 3.95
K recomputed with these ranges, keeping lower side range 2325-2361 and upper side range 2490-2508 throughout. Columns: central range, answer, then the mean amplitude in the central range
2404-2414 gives -0.3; 4.11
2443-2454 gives 3.3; 2.84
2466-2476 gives -0.6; 4.37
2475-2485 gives 0.3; 3.99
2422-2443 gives 1.6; 3.73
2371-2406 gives 0.0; 3.98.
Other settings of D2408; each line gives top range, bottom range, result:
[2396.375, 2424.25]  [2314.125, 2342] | 1.03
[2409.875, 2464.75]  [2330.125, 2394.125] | 0.91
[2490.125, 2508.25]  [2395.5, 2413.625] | 1.04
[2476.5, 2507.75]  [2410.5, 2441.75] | 1.04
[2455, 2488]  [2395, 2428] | 0.99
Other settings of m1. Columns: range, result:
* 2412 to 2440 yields 3.93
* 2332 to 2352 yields 3.89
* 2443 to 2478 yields 3.61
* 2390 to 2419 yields 4.01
